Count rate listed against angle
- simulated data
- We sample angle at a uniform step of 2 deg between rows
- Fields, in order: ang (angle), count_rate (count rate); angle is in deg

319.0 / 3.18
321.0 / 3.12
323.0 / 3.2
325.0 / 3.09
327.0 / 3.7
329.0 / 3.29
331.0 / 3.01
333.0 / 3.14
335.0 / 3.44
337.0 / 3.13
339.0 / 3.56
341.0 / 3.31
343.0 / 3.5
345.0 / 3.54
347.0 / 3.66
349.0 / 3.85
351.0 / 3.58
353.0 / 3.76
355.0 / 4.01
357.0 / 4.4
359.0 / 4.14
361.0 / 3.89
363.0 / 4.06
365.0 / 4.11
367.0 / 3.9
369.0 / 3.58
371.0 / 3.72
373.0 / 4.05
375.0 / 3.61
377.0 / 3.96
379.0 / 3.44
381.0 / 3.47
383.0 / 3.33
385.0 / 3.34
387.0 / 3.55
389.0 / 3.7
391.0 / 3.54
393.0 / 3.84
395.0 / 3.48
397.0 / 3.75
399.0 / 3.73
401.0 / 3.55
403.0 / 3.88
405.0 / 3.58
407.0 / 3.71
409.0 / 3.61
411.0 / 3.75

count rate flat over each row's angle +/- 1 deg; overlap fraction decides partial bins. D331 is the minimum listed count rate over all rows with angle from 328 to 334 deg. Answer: 3.01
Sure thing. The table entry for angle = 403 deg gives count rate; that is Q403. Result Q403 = 3.88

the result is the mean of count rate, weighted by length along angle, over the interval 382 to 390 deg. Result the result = 3.48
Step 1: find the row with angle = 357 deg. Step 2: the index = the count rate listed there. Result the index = 4.4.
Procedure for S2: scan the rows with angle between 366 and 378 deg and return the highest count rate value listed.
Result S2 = 4.05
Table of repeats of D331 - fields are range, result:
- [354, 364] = 3.89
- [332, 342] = 3.13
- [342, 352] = 3.5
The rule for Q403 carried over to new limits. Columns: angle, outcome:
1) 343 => 3.5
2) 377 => 3.96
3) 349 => 3.85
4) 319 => 3.18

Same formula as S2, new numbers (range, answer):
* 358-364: 4.14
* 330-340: 3.56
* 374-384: 3.96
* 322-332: 3.7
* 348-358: 4.4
